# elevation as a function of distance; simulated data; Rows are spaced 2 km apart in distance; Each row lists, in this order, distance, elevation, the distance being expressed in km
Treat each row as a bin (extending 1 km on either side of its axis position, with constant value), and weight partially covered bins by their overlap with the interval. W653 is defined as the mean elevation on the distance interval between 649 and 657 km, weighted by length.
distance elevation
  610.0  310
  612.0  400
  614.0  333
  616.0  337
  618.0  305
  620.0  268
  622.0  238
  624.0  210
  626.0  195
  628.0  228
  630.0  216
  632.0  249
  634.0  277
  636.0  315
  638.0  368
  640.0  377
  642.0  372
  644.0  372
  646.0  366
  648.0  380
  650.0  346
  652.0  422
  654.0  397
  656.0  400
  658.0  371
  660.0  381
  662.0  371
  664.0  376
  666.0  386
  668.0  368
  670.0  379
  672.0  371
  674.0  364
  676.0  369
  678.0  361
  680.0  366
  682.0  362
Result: 391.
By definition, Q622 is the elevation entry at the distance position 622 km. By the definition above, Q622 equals 238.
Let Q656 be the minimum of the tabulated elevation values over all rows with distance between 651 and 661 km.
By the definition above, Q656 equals 371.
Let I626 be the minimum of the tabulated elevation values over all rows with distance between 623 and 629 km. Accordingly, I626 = 195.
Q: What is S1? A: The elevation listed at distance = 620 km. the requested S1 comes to 268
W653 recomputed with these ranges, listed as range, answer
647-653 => 383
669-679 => 369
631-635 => 263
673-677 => 366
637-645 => 372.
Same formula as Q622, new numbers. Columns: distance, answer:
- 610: 310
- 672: 371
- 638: 368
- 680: 366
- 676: 369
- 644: 372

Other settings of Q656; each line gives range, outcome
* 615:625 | 210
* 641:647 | 366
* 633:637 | 277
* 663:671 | 368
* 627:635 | 216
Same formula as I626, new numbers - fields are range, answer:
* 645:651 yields 346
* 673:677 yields 364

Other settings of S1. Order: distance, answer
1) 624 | 210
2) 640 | 377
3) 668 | 368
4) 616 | 337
